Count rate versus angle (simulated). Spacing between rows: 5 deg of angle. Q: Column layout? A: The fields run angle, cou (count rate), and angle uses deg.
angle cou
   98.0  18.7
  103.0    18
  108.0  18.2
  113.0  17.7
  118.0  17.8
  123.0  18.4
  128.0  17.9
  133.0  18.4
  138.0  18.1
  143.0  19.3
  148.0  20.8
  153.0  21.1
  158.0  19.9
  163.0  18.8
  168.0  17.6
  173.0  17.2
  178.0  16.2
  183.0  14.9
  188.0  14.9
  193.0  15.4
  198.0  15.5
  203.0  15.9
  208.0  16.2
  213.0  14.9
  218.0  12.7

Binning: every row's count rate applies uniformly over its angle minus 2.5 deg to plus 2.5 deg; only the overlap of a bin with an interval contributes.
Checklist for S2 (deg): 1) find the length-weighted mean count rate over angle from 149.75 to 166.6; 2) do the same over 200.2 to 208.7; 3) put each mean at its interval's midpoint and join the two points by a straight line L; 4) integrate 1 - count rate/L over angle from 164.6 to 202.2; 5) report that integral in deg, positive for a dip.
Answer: 3.6 deg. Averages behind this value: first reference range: 19.8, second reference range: 16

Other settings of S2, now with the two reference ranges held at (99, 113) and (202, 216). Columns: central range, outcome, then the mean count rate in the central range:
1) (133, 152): -2.46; 19.4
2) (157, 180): -1.80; 17.8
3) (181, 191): 0.73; 14.9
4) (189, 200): 0.36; 15.4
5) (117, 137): -0.66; 18.1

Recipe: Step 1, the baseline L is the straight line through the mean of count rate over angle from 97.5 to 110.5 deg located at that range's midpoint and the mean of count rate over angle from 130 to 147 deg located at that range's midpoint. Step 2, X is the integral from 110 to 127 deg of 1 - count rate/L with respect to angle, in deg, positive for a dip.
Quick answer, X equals 0.5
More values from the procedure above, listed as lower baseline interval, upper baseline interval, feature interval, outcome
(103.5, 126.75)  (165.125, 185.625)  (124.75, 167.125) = -4.86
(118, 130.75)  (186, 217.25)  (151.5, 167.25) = -2.58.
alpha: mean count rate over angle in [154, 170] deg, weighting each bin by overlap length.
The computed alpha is 19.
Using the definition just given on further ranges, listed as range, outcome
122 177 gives 18.8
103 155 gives 18.7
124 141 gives 18.2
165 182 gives 16.9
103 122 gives 18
